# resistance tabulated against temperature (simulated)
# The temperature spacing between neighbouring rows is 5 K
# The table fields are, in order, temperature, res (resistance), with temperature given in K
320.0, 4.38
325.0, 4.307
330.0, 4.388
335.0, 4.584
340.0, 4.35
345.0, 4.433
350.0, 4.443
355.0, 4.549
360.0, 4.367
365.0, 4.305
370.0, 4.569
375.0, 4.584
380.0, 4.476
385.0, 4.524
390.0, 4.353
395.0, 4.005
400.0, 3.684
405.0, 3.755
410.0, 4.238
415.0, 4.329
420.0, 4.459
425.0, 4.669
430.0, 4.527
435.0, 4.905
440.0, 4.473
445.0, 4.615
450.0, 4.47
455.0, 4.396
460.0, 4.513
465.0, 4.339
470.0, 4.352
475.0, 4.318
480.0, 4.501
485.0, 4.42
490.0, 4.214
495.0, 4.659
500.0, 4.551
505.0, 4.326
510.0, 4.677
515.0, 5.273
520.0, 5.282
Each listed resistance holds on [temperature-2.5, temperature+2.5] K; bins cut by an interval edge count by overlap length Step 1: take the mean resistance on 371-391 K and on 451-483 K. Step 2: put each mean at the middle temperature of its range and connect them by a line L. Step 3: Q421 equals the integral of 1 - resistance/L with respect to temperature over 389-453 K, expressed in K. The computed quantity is 1.6 K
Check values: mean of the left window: 4.5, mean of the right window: 4.41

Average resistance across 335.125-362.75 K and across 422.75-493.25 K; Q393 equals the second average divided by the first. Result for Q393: 1.01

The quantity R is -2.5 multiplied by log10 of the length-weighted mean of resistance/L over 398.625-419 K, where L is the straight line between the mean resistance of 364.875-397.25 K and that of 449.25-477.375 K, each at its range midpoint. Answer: 0.091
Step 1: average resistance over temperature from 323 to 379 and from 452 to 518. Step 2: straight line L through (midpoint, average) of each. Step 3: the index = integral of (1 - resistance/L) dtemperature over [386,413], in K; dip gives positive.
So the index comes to 2.6 K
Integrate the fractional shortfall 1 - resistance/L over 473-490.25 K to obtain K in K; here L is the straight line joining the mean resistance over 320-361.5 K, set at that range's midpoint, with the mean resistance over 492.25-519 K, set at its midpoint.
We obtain 1.1 K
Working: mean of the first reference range 4.43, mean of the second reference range 4.73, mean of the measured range 4.38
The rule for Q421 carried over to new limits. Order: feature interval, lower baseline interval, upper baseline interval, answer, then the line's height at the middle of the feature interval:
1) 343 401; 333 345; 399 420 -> -1.3 K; 4.28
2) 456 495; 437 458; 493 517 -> 1.6 K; 4.59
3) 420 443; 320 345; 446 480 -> -1.1 K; 4.41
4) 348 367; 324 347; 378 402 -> -0.4 K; 4.34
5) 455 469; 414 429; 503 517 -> 0.6 K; 4.62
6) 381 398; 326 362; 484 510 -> 0.6 K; 4.45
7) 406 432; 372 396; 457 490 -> 0.0 K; 4.41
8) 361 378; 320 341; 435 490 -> -0.2 K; 4.42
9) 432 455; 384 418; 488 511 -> -1.7 K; 4.27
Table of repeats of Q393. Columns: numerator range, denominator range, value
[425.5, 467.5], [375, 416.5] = 1.08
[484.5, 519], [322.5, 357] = 1.04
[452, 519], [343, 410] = 1.05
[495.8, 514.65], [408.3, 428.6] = 1.04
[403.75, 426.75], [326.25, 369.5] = 0.97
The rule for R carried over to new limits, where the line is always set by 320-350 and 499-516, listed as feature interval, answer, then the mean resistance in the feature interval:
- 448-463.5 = 0.034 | 4.45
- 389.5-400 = 0.121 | 4.03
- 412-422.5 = 0.036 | 4.39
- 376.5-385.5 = -0.005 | 4.5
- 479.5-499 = 0.046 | 4.45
